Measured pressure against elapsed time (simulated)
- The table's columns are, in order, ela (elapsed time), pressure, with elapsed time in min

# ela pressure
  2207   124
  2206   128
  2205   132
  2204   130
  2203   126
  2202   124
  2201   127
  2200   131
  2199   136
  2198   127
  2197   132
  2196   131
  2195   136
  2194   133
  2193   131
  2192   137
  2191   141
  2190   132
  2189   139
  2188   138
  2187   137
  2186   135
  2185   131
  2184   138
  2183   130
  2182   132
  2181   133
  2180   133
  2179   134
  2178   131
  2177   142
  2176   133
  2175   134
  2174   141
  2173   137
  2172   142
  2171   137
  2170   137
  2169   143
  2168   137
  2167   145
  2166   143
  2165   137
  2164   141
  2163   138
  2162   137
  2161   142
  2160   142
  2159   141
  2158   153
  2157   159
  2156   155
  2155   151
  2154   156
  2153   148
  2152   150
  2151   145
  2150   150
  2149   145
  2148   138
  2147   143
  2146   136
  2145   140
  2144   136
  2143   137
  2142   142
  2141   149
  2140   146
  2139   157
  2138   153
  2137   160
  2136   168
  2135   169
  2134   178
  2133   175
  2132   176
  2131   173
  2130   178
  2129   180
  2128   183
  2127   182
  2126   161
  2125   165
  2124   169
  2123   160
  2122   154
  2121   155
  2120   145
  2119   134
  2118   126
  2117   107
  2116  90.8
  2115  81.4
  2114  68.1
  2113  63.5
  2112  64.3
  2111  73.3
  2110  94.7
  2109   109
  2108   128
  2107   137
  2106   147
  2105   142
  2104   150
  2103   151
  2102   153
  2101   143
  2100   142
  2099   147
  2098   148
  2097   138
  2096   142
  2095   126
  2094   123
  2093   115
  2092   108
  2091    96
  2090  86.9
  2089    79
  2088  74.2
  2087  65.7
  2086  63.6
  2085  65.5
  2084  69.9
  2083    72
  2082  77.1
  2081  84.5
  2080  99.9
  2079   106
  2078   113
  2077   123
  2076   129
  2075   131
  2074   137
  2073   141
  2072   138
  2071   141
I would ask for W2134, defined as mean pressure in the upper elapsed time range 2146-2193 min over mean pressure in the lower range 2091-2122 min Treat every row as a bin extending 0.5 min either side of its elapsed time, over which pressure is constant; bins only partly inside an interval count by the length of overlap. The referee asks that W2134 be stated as 1.2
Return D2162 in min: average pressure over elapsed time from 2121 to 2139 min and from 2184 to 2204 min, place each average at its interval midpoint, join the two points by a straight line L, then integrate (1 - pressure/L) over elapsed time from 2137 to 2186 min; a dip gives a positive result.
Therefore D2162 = 3.0 min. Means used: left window 169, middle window 142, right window 133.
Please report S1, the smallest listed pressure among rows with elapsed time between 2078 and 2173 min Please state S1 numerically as 63.5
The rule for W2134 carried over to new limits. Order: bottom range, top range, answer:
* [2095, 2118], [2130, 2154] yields 1.28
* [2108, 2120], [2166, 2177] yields 1.45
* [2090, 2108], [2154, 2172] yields 1.07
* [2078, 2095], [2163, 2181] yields 1.56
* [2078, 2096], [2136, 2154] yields 1.61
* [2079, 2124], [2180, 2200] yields 1.20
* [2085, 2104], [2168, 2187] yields 1.17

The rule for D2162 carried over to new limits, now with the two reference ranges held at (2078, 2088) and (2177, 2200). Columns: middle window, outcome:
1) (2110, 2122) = -0.68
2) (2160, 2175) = -2.00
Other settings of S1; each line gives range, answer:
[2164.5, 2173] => 137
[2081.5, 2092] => 63.6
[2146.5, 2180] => 131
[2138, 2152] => 136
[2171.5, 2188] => 130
